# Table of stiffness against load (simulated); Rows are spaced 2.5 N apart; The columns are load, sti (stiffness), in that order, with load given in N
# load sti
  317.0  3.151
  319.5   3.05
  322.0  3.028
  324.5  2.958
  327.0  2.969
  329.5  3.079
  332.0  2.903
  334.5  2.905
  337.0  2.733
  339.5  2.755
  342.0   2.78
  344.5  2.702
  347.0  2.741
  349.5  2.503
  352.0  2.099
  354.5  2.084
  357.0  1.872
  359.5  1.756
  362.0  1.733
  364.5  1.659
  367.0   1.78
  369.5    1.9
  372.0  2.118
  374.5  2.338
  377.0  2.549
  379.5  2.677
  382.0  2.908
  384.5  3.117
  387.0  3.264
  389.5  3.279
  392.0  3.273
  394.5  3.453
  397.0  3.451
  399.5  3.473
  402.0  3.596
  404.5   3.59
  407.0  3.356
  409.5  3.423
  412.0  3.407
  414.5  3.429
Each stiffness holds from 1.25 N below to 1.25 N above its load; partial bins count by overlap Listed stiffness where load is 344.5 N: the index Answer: 2.702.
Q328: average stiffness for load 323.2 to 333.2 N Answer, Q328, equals 2.98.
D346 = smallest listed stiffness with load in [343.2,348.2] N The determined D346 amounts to 2.702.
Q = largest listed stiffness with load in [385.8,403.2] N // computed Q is 3.596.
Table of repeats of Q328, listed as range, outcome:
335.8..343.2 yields 2.76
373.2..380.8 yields 2.52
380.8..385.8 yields 3.02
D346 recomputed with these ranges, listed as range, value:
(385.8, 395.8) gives 3.264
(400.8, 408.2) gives 3.356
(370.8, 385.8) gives 2.118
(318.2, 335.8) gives 2.903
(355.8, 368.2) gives 1.659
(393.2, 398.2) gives 3.451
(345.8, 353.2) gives 2.099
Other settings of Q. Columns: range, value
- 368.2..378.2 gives 2.549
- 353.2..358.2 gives 2.084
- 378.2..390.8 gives 3.279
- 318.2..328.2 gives 3.05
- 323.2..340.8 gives 3.079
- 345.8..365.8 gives 2.741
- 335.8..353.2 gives 2.78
